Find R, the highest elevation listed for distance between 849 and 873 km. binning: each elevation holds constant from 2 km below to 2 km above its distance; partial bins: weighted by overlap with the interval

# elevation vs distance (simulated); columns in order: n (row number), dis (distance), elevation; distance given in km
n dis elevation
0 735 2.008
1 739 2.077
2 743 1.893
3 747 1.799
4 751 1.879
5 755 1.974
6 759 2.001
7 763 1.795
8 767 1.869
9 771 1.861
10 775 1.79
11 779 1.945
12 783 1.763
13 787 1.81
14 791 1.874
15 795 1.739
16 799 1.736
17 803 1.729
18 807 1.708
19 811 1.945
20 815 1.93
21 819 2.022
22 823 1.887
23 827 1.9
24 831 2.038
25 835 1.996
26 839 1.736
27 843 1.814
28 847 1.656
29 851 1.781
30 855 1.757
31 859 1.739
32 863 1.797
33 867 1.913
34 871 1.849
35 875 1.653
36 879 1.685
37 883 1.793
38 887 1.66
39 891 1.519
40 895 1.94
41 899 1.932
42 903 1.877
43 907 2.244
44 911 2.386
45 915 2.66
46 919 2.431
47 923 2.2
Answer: 1.913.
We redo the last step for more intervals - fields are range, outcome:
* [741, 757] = 1.974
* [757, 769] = 2.001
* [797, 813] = 1.945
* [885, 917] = 2.66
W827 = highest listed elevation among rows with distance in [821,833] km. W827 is 2.038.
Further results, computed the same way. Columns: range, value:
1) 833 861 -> 1.996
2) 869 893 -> 1.849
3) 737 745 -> 2.077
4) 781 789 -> 1.81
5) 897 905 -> 1.932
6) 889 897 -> 1.94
